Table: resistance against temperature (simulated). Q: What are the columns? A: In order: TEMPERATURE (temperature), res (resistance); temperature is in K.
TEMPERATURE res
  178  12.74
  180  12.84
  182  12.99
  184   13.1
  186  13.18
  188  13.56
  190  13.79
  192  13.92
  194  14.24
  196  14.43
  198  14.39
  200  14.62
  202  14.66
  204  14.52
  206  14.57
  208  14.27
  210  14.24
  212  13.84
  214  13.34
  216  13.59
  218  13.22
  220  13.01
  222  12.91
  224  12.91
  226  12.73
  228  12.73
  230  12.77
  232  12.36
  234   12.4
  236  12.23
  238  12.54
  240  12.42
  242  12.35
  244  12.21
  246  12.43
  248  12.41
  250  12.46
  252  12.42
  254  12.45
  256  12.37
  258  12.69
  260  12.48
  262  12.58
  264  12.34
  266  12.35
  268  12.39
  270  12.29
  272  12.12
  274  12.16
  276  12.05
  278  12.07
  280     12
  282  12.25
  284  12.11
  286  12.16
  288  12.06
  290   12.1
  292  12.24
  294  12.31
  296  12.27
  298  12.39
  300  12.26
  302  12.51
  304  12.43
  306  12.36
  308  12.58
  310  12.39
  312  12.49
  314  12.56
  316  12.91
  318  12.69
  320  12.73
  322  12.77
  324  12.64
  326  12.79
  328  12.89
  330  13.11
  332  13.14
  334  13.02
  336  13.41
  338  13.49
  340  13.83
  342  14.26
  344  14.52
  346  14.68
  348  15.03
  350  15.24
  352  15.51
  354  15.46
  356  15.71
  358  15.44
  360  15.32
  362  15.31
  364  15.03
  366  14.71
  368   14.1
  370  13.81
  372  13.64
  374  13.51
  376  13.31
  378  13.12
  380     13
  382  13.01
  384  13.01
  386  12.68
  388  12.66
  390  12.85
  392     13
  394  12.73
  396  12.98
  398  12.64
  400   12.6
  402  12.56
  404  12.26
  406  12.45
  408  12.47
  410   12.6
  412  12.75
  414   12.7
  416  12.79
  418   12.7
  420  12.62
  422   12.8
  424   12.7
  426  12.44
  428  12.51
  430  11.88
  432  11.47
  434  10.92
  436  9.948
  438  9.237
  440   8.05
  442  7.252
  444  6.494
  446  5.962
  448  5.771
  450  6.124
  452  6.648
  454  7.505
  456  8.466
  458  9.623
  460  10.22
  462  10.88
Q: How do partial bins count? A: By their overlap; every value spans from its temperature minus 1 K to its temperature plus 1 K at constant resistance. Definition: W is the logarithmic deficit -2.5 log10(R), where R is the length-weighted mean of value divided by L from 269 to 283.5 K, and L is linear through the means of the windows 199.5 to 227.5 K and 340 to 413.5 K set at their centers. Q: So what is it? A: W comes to 0.13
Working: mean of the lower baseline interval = 13.7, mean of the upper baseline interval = 13.7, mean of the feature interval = 12.1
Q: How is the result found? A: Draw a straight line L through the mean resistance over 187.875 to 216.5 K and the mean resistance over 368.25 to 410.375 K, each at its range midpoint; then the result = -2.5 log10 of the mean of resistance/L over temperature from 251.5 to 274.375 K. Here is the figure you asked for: 0.114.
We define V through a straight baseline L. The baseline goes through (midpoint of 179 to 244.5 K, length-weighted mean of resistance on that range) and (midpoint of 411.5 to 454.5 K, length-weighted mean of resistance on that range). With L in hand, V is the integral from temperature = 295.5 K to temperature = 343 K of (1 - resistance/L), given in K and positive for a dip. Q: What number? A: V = -4.40 K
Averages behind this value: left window 13.4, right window 10.1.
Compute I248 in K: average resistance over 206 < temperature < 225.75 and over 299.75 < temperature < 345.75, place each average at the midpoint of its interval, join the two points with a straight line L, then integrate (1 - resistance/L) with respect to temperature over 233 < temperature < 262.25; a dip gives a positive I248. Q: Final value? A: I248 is 2.0 K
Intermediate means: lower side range 13.5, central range 12.4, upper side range 13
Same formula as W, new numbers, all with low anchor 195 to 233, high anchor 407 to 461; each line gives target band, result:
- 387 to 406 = -0.18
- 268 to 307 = 0.02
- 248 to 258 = 0.05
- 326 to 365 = -0.24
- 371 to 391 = -0.19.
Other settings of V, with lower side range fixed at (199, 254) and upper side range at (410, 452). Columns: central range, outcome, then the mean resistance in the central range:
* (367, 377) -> -2.3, 13.7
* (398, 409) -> -1.8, 12.5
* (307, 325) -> -1.1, 12.6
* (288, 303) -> -0.1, 12.3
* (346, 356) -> -3.4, 15.3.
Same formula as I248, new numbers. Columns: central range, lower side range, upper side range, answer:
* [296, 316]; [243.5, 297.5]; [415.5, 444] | -0.7 K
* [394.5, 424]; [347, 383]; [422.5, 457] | -3.7 K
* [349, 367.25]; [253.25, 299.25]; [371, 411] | -3.7 K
